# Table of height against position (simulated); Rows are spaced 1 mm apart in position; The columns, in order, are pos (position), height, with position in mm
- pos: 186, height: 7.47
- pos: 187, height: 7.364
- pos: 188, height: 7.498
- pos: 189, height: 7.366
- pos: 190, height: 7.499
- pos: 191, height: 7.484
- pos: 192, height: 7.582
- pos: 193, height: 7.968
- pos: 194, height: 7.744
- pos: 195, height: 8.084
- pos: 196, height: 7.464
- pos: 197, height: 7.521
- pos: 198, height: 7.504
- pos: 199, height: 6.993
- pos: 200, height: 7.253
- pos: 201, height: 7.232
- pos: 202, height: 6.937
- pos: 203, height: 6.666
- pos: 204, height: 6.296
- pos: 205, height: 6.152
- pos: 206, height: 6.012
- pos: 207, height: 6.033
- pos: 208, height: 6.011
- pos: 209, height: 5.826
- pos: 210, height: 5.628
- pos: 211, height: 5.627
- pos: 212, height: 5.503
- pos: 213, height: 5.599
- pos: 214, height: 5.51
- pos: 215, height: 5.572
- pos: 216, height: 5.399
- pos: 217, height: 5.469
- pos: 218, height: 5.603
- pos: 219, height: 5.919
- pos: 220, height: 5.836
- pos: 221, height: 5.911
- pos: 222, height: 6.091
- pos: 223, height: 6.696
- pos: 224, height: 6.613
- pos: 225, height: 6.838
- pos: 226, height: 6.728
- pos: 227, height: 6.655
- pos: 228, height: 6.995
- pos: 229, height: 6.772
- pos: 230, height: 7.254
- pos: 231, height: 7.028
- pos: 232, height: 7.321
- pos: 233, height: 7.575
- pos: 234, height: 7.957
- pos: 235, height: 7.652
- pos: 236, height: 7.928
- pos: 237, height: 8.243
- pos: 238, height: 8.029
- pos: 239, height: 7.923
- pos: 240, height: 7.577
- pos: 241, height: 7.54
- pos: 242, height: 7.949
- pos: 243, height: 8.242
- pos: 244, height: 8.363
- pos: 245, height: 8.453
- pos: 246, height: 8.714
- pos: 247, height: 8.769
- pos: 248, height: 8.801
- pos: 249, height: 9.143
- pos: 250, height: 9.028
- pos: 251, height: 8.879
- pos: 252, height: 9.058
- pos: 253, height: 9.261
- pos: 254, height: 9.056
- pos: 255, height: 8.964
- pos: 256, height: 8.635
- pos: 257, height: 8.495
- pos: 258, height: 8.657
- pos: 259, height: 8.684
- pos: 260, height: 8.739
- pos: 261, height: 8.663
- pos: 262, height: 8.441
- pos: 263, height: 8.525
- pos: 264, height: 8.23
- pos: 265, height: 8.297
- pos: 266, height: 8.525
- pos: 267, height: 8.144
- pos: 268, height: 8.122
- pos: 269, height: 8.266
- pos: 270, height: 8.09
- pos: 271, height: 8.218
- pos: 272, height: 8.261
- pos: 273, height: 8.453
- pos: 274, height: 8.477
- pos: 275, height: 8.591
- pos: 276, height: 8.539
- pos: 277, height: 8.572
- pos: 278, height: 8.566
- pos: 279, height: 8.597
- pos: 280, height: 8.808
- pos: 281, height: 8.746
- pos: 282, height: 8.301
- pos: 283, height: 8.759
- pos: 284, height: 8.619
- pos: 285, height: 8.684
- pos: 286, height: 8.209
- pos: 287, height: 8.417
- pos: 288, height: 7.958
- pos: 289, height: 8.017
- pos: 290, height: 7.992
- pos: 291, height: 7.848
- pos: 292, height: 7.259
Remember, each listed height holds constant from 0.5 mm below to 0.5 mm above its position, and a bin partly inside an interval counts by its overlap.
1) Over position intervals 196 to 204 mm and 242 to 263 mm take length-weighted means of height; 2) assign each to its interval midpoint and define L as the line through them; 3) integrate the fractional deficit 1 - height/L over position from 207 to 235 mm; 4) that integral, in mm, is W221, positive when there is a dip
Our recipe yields 5.29 mm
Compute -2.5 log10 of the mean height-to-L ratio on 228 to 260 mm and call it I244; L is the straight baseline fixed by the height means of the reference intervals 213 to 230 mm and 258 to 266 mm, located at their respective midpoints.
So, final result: -0.11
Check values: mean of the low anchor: 6.18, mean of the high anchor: 8.52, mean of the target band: 8.24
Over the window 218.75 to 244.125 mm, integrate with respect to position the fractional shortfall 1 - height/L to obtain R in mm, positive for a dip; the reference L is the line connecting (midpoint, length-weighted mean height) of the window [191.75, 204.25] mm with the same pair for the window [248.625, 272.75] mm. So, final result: 2.6 mm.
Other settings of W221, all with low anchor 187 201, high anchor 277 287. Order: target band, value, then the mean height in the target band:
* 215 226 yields 2.5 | 6.05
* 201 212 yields 2.2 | 6.14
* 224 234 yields 1.1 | 7.05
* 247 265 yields -1.1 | 8.77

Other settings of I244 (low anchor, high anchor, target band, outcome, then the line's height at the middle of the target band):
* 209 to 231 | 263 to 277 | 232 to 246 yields -0.15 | 6.96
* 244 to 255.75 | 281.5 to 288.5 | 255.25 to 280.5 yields 0.02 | 8.65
